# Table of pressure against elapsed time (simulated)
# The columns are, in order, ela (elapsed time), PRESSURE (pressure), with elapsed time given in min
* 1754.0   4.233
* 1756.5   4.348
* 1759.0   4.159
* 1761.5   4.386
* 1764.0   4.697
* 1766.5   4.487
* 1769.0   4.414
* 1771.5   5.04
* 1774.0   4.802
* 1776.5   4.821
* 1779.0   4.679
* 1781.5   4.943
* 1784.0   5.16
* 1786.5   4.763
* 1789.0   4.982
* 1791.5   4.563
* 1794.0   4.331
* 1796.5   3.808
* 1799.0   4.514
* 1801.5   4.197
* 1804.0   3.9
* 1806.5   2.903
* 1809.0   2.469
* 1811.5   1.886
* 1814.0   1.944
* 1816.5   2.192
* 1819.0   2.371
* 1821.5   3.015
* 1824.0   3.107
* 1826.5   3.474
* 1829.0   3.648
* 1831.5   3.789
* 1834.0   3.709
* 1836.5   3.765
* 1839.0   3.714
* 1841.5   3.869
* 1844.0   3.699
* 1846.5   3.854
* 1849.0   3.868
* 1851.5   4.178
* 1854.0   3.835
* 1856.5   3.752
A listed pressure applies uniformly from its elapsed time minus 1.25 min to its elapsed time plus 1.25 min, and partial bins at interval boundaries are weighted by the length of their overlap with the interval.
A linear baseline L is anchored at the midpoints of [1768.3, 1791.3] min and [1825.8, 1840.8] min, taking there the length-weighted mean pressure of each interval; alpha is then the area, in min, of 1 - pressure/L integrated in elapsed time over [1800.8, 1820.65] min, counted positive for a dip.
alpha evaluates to 7.1 min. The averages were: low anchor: 4.84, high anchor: 3.7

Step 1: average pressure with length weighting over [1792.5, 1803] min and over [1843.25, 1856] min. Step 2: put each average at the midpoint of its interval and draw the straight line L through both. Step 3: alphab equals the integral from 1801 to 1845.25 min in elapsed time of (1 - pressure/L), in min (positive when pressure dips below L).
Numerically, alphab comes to 9.4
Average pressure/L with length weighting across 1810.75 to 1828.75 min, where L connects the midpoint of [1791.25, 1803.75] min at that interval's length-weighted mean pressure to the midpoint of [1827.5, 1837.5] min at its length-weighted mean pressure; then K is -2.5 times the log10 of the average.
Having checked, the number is 0.42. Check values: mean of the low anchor 4.23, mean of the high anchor 3.72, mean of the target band 2.65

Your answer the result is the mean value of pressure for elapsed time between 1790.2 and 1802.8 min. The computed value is 4.28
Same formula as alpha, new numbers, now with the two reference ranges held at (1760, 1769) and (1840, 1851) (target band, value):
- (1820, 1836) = 2.12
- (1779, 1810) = 0.16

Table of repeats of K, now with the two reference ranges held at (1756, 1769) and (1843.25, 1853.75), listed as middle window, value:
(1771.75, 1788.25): -0.13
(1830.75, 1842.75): 0.06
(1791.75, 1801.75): -0.01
